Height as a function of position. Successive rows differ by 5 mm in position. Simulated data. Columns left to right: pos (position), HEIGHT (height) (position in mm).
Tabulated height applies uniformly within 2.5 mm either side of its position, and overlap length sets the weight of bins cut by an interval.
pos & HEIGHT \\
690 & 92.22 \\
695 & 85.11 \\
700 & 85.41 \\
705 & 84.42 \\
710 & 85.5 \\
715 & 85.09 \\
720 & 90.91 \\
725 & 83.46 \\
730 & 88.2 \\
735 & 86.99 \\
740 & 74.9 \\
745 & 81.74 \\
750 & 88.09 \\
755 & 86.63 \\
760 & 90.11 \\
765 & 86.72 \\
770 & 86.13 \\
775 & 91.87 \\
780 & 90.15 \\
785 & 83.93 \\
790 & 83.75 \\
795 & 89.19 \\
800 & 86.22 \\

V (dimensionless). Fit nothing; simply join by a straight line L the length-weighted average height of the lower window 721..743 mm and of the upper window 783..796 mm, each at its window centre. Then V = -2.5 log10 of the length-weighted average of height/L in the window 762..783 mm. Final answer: -0.047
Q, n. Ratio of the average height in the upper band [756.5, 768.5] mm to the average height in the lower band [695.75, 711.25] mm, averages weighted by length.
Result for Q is 1.04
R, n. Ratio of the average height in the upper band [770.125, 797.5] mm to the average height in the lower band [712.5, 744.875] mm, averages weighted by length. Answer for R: 1.03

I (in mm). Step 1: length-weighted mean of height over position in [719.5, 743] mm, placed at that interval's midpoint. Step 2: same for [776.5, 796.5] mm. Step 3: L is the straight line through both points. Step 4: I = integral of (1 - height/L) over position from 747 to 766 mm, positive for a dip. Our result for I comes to -0.5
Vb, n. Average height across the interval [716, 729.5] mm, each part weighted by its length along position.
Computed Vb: 87.1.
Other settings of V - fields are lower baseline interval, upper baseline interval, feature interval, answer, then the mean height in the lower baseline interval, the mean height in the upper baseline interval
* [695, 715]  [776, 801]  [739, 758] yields 0.03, 85.1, 87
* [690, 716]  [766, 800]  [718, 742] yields 0.02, 85.8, 87.4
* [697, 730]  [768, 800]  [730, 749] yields 0.05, 86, 87.4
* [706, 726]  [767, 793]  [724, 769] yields 0.02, 86.3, 87.2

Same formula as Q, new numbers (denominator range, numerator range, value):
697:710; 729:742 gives 0.98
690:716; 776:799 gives 1.01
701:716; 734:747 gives 0.95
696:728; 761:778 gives 1.03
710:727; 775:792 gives 1.01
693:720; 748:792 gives 1.02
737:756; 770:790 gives 1.06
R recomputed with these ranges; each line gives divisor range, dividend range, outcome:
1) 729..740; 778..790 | 1.02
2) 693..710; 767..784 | 1.04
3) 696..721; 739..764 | 0.99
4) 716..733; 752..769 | 1.00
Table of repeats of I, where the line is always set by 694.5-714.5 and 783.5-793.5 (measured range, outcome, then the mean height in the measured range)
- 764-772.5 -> -0.2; 86.4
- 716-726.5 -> -0.3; 87.2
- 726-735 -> -0.2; 87.1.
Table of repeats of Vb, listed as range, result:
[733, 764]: 84.8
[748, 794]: 87.5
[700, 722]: 86.3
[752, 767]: 87.9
